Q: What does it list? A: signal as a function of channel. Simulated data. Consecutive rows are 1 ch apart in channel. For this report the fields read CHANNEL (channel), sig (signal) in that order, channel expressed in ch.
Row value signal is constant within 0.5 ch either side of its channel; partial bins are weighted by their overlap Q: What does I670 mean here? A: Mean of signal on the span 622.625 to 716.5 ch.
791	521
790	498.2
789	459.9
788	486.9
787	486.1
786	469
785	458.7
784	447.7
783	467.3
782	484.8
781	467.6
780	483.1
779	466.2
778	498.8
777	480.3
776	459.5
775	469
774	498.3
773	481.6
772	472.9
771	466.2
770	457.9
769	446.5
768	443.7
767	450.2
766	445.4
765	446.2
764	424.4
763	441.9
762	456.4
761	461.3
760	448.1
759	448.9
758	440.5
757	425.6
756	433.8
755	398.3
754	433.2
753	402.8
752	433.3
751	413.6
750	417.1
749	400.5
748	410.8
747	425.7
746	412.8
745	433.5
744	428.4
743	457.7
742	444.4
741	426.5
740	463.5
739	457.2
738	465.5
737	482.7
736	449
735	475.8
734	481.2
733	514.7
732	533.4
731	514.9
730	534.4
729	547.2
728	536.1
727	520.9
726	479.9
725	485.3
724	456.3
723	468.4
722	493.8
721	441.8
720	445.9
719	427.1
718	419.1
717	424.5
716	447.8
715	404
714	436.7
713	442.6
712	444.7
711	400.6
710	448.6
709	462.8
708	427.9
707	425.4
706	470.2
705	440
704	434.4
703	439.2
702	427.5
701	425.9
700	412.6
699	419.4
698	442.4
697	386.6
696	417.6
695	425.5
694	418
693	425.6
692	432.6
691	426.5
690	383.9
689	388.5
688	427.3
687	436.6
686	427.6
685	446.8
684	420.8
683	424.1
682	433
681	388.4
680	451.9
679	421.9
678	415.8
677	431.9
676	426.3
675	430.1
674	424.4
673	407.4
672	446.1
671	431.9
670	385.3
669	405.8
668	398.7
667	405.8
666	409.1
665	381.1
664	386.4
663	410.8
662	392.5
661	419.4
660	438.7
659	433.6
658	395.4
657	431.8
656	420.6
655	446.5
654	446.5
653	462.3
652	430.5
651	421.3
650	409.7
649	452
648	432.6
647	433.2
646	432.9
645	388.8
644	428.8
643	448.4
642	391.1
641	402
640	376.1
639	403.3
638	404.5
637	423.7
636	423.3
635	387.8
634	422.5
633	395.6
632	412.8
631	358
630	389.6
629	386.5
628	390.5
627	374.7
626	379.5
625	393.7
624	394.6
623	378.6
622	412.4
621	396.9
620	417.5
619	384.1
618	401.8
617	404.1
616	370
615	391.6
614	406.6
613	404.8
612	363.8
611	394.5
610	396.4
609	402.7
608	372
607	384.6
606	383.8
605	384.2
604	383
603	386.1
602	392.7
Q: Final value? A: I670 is 418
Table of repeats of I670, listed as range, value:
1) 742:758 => 423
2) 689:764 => 445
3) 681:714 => 427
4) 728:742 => 488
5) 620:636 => 393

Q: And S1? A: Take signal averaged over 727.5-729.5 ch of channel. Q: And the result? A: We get 542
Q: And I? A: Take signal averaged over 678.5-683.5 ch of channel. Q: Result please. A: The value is 424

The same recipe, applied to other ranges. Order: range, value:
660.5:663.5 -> 408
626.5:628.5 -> 383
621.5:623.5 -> 396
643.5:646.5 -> 417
